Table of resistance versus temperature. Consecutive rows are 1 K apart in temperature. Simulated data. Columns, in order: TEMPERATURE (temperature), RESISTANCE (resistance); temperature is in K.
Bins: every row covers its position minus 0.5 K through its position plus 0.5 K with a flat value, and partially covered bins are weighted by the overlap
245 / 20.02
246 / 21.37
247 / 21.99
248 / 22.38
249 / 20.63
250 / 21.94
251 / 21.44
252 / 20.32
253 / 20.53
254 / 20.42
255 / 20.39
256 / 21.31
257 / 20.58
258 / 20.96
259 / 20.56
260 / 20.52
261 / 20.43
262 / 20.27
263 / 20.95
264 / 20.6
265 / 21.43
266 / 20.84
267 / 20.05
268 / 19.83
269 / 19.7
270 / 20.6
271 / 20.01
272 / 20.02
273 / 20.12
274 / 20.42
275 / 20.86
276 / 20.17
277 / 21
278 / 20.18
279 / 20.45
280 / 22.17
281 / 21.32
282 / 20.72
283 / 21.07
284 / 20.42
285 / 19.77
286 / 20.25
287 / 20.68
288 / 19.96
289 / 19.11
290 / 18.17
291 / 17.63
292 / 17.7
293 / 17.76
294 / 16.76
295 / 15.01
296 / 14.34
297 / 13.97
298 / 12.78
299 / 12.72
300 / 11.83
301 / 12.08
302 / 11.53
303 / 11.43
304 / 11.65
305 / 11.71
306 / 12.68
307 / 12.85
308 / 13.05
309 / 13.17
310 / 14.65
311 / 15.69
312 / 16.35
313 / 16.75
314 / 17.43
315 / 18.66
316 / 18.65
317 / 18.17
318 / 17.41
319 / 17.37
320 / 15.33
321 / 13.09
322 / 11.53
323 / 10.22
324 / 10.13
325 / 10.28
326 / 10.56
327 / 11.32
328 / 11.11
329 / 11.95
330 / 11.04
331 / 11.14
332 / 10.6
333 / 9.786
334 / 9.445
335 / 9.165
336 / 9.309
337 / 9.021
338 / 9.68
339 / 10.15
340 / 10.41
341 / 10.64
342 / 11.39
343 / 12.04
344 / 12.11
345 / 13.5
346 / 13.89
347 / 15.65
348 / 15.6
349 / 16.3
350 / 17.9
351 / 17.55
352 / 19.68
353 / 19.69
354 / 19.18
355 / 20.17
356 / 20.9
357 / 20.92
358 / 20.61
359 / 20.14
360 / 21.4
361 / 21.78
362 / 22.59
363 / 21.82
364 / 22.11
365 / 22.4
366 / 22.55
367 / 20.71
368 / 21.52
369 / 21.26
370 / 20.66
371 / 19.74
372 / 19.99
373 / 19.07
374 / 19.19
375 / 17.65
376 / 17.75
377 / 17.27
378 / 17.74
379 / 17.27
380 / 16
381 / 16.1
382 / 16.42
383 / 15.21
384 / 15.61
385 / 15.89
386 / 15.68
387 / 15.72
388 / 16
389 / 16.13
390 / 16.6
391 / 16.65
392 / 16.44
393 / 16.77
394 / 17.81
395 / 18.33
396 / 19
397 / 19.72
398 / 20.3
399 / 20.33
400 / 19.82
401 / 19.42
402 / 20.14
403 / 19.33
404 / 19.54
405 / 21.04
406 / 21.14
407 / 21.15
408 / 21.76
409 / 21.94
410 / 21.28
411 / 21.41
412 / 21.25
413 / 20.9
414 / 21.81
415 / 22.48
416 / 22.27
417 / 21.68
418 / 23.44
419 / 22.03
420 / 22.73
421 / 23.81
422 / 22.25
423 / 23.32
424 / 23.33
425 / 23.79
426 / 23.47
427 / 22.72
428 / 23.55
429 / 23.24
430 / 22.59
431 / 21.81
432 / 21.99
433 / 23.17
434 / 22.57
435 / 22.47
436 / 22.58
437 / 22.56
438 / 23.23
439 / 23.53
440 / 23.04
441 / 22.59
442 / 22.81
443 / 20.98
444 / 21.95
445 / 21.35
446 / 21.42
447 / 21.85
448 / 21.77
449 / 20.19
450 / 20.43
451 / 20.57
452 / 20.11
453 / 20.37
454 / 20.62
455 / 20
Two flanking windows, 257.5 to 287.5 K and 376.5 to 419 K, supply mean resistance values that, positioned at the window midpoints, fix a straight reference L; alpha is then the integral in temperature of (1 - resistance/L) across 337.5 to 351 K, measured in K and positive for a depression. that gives 4.43 K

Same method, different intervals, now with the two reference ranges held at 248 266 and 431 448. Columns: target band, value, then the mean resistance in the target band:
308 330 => 7.4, 14.2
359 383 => 2.4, 19.6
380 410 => 5.0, 18.3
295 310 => 6.0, 12.7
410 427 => -0.2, 22.5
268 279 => 0.4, 20.3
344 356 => 2.5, 17.1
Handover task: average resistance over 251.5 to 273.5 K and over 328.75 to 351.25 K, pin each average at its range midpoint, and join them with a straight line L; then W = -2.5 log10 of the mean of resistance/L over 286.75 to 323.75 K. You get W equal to 0.051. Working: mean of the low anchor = 20.5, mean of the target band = 15.1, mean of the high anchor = 12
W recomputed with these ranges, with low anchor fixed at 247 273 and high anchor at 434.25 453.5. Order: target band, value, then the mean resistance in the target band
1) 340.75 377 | 0.14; 18.6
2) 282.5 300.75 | 0.21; 17.1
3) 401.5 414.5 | 0.03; 21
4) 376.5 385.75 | 0.29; 16.4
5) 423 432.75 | -0.06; 23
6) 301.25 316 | 0.42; 14.2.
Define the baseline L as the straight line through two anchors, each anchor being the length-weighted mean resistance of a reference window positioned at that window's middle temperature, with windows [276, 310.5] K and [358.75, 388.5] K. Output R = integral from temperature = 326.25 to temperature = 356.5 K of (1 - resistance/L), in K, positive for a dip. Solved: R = 7.88 K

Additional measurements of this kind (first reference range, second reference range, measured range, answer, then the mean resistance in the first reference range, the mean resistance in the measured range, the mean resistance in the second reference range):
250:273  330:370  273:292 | -0.61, 20.6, 20.2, 16.3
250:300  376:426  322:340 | 8.47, 19.5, 10.3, 19.5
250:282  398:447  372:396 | 5.22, 20.6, 16.9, 22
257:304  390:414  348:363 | -0.38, 18.6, 19.8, 19.8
